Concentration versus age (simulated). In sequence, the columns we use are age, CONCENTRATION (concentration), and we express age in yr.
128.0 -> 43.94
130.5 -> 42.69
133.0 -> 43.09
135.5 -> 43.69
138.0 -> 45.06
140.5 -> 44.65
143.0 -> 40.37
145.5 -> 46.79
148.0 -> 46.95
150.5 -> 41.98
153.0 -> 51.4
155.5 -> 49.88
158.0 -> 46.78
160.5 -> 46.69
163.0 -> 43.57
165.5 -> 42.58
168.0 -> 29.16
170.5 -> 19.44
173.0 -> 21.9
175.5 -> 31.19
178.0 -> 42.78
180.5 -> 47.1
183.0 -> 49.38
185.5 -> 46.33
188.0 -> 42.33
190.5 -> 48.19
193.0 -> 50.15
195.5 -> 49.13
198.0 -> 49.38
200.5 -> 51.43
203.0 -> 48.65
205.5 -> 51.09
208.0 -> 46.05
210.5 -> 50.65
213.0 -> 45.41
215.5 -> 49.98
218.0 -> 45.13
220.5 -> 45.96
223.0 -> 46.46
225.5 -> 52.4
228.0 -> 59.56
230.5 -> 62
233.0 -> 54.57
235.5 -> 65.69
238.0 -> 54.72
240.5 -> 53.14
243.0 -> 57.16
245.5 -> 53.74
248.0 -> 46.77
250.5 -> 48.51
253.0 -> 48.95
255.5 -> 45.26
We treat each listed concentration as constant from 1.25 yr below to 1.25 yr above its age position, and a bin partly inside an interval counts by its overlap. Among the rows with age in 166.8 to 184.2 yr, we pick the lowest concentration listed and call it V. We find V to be 19.44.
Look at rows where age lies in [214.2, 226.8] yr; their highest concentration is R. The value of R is 52.4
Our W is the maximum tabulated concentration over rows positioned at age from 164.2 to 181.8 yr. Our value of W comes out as 47.1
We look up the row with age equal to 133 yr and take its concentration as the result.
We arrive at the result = 43.09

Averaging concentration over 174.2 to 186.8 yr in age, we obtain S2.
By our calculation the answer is 43.3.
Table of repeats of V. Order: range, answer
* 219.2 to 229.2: 45.96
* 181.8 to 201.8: 42.33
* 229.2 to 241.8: 53.14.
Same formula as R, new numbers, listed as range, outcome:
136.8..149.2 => 46.95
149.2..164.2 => 51.4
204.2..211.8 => 51.09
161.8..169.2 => 43.57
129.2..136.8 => 43.69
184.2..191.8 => 48.19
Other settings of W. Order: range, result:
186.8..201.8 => 51.43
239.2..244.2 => 57.16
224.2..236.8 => 65.69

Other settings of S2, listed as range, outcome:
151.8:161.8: 48.6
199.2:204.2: 50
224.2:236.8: 58.8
